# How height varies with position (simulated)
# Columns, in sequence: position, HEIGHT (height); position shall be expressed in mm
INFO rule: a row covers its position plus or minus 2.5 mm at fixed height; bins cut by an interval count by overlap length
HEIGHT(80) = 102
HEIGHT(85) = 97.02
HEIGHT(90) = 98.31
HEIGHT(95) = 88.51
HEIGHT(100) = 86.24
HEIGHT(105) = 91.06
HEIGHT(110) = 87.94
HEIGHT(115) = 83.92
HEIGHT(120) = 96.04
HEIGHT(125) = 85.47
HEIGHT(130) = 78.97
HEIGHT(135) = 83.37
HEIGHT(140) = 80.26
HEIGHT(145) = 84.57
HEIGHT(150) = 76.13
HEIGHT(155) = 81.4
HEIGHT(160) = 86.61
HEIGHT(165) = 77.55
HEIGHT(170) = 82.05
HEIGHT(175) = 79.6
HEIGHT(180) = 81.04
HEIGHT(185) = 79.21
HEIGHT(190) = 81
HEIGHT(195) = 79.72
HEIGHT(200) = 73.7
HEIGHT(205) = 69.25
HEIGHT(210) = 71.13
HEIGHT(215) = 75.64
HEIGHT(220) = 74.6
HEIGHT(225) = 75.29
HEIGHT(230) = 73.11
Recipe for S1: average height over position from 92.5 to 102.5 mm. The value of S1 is 87.4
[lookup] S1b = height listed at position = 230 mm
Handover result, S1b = 73.11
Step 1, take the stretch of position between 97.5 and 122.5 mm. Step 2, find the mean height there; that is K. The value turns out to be 89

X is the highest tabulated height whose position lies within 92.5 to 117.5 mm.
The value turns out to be 91.06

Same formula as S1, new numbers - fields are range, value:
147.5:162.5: 81.4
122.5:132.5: 82.2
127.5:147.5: 81.8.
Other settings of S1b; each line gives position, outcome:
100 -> 86.24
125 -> 85.47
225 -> 75.29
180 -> 81.04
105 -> 91.06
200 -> 73.7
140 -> 80.26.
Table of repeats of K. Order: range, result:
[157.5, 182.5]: 81.4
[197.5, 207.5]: 71.5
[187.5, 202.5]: 78.1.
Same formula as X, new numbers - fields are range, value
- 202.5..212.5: 71.13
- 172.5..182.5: 81.04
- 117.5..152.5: 96.04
